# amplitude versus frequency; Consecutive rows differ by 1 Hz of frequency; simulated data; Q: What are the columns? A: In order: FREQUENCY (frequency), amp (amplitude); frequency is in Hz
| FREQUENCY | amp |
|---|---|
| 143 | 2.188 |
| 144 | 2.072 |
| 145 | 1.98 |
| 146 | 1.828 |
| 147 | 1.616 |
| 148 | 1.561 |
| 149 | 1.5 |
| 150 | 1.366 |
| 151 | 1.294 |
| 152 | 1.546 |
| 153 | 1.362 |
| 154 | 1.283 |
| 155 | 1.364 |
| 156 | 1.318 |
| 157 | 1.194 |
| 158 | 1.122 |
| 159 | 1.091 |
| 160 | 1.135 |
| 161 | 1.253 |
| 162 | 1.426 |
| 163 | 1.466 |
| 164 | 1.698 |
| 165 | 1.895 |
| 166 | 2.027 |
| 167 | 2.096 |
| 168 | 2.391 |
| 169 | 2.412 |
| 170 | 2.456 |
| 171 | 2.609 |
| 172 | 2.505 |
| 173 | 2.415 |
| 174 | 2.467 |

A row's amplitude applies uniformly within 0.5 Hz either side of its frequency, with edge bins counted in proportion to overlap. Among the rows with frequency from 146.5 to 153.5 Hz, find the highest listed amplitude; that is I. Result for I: 1.616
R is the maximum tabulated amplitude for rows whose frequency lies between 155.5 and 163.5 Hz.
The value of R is 1.466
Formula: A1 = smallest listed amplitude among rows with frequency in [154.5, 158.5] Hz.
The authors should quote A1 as 1.122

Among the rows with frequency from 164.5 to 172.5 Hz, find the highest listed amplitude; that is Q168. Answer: 2.609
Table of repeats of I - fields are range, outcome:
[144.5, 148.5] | 1.98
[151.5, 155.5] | 1.546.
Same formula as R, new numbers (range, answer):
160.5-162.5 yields 1.426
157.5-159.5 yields 1.122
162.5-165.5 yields 1.895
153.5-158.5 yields 1.364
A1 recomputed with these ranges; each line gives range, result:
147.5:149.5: 1.5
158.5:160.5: 1.091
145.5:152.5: 1.294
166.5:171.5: 2.096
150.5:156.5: 1.283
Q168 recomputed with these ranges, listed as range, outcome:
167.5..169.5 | 2.412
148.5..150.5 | 1.5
